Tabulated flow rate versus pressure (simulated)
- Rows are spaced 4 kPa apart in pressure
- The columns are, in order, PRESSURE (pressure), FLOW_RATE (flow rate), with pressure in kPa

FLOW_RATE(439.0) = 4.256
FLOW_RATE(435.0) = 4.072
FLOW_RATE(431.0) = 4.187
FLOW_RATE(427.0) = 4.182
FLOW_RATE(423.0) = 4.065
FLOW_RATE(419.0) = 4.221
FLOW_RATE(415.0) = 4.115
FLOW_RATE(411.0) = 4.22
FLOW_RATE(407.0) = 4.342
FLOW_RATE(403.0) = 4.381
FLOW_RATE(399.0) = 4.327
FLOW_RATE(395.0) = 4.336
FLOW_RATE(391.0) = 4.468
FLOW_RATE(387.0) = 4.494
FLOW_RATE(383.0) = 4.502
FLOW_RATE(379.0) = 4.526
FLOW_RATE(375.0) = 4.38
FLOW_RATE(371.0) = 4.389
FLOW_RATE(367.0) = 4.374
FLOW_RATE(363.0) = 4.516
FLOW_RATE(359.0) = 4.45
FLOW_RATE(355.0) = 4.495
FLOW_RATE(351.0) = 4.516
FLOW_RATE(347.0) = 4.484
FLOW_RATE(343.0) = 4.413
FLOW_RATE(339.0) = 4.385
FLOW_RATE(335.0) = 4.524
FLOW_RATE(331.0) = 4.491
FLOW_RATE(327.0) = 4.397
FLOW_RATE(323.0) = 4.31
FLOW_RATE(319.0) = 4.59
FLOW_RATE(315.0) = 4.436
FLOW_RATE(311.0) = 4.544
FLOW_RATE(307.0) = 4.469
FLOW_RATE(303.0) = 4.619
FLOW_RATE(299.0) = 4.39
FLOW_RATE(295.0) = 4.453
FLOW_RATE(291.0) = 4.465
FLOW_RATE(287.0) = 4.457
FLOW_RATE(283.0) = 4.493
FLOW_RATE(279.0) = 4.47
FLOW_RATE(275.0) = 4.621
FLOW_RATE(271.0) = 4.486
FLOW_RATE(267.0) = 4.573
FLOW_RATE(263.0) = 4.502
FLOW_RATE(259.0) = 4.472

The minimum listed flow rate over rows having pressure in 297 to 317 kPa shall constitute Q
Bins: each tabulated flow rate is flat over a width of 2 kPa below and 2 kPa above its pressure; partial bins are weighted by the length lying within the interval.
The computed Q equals 4.39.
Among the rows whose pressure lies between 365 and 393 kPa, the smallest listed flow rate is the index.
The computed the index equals 4.374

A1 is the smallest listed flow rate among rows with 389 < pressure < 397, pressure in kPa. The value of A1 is 4.336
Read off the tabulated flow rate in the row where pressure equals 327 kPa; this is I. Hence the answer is 4.397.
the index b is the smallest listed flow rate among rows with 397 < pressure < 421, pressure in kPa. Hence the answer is 4.115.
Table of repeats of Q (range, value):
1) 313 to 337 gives 4.31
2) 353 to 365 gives 4.45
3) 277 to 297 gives 4.453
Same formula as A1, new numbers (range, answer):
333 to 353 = 4.385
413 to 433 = 4.065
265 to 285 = 4.47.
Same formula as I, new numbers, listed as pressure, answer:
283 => 4.493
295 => 4.453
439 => 4.256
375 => 4.38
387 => 4.494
